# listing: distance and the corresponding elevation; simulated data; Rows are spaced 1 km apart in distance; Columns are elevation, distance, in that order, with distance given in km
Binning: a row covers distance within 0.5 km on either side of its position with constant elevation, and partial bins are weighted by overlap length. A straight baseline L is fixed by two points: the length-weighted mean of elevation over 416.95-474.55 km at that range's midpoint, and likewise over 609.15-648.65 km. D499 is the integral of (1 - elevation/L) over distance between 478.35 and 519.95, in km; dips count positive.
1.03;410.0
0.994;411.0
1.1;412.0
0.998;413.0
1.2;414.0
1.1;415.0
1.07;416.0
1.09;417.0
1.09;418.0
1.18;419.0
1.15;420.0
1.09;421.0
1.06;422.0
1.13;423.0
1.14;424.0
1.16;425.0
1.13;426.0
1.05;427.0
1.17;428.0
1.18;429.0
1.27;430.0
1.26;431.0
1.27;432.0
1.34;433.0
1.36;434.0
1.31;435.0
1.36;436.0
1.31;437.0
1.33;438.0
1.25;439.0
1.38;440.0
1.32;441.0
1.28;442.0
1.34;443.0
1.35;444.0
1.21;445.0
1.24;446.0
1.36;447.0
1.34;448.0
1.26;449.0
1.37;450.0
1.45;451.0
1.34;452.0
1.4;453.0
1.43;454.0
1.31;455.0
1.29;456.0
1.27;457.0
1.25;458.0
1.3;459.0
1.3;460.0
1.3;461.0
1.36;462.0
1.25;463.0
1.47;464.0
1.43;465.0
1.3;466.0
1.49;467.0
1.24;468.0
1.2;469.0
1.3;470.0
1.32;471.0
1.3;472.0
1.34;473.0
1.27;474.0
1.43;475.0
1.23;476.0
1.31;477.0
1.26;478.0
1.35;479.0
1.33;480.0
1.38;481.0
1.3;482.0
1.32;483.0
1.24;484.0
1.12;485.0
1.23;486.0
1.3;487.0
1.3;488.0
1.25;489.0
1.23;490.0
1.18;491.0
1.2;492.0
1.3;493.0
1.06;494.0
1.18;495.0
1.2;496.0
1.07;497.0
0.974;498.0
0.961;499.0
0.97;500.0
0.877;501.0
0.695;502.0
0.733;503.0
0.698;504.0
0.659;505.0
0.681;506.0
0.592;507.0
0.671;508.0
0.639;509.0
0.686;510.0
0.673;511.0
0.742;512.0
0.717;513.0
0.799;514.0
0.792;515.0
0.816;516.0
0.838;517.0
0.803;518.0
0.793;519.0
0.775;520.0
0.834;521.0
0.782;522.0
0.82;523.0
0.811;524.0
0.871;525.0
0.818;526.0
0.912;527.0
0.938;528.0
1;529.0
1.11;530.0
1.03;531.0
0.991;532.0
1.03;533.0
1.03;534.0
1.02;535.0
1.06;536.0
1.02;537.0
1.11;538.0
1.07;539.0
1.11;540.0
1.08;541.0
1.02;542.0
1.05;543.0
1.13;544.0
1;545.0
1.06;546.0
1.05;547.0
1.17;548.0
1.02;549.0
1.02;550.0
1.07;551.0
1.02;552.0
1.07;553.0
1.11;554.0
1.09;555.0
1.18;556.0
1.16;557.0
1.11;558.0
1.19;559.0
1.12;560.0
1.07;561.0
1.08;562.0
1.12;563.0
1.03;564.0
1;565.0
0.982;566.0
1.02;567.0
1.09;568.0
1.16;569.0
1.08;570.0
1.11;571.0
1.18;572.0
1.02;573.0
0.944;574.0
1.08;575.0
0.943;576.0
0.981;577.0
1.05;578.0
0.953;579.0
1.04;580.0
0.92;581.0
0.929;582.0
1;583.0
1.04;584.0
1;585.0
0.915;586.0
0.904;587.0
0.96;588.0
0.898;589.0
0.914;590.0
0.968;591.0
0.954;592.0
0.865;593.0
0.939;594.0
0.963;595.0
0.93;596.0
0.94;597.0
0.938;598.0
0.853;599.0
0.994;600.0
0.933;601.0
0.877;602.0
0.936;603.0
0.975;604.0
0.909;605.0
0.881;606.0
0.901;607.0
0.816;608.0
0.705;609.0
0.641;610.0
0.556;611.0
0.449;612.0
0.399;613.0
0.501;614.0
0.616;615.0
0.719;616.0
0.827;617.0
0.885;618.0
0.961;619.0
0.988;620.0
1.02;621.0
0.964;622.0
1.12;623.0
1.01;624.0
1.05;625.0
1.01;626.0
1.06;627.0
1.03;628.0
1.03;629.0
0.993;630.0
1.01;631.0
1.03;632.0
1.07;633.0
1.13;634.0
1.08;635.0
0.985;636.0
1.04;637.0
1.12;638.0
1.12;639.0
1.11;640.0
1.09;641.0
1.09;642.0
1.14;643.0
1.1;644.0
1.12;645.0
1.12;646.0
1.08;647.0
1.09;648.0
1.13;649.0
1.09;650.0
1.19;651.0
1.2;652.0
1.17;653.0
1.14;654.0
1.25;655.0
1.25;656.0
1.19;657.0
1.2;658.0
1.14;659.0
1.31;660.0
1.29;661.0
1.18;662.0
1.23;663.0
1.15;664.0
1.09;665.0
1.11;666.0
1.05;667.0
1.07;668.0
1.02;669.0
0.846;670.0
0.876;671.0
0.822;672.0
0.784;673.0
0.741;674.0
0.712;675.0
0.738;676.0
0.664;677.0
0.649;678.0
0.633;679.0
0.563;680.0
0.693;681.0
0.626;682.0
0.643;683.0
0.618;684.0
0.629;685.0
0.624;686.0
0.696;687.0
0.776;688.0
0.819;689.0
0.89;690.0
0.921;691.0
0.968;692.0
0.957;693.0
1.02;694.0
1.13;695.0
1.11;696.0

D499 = 7.2 km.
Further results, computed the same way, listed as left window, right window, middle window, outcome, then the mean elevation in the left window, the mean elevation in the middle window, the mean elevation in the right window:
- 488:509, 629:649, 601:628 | 5.5 km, 0.96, 0.843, 1.08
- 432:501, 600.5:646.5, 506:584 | 9.0 km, 1.28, 0.975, 0.937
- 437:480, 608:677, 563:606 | 4.7 km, 1.32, 0.979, 0.997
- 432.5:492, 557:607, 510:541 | 6.4 km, 1.31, 0.903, 0.994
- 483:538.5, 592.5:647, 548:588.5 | -4.6 km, 0.942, 1.05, 0.937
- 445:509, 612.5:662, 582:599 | 2.3 km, 1.2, 0.942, 1.05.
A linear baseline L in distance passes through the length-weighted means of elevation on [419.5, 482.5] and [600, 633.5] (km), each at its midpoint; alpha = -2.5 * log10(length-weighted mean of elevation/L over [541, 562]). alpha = -0.05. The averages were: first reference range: 1.29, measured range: 1.09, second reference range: 0.877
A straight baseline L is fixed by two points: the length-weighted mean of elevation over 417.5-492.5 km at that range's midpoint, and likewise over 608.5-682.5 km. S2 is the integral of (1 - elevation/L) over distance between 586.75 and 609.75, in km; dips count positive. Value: 3.1 km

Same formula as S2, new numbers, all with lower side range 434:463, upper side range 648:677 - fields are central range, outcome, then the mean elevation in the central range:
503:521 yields 7.43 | 0.731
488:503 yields 2.23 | 1.08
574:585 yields 1.63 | 0.992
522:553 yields 5.15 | 1.01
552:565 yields 0.94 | 1.1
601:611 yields 2.59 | 0.839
